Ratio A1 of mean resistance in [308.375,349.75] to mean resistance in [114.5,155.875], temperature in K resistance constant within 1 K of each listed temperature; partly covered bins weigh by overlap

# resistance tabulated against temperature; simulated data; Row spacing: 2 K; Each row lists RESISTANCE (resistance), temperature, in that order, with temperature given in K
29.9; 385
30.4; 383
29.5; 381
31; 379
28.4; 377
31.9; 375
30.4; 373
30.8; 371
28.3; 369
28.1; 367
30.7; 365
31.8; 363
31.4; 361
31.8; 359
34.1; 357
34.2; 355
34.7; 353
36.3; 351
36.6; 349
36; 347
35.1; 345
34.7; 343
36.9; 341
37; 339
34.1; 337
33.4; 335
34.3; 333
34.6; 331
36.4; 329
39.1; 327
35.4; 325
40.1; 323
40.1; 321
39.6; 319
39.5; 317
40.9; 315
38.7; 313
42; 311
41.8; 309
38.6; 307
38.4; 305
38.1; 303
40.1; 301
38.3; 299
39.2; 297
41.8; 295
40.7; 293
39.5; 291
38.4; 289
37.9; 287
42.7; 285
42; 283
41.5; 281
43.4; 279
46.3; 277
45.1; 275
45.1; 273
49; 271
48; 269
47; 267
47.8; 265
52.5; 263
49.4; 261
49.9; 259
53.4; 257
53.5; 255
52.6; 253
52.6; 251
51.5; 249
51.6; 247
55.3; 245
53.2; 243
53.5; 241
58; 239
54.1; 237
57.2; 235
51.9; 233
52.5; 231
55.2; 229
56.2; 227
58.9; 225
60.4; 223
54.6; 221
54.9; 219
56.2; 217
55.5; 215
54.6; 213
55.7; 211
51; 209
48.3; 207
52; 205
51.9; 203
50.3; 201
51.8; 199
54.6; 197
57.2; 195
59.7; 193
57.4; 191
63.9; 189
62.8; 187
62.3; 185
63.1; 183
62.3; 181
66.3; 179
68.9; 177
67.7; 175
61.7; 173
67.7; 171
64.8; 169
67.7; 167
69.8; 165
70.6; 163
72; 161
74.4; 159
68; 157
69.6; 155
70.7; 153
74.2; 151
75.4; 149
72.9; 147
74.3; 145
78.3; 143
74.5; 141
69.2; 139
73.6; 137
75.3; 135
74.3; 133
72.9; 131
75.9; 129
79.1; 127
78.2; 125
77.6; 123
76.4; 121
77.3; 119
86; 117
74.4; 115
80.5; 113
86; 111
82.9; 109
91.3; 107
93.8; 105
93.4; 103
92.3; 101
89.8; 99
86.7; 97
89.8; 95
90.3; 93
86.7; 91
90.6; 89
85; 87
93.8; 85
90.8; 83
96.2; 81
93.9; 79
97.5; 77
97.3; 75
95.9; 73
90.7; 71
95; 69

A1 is 0.50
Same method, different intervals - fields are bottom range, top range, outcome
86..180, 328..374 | 0.43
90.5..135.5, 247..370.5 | 0.48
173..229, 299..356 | 0.65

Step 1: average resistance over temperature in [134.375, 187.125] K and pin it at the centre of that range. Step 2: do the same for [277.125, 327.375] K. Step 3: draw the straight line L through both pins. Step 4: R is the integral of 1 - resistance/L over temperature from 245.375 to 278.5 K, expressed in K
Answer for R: -0.8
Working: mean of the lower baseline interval 69.6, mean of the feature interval 49.7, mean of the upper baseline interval 40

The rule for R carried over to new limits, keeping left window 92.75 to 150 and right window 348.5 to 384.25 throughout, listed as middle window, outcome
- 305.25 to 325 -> 0.9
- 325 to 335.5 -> 0.9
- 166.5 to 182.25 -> 1.0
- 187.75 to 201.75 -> 2.0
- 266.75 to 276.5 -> 0.7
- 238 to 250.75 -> 0.5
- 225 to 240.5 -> 0.8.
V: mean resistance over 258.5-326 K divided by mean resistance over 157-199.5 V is 0.66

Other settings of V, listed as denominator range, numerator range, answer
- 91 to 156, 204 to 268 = 0.67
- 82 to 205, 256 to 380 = 0.52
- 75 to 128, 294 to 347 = 0.44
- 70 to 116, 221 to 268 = 0.59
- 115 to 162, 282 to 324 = 0.53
